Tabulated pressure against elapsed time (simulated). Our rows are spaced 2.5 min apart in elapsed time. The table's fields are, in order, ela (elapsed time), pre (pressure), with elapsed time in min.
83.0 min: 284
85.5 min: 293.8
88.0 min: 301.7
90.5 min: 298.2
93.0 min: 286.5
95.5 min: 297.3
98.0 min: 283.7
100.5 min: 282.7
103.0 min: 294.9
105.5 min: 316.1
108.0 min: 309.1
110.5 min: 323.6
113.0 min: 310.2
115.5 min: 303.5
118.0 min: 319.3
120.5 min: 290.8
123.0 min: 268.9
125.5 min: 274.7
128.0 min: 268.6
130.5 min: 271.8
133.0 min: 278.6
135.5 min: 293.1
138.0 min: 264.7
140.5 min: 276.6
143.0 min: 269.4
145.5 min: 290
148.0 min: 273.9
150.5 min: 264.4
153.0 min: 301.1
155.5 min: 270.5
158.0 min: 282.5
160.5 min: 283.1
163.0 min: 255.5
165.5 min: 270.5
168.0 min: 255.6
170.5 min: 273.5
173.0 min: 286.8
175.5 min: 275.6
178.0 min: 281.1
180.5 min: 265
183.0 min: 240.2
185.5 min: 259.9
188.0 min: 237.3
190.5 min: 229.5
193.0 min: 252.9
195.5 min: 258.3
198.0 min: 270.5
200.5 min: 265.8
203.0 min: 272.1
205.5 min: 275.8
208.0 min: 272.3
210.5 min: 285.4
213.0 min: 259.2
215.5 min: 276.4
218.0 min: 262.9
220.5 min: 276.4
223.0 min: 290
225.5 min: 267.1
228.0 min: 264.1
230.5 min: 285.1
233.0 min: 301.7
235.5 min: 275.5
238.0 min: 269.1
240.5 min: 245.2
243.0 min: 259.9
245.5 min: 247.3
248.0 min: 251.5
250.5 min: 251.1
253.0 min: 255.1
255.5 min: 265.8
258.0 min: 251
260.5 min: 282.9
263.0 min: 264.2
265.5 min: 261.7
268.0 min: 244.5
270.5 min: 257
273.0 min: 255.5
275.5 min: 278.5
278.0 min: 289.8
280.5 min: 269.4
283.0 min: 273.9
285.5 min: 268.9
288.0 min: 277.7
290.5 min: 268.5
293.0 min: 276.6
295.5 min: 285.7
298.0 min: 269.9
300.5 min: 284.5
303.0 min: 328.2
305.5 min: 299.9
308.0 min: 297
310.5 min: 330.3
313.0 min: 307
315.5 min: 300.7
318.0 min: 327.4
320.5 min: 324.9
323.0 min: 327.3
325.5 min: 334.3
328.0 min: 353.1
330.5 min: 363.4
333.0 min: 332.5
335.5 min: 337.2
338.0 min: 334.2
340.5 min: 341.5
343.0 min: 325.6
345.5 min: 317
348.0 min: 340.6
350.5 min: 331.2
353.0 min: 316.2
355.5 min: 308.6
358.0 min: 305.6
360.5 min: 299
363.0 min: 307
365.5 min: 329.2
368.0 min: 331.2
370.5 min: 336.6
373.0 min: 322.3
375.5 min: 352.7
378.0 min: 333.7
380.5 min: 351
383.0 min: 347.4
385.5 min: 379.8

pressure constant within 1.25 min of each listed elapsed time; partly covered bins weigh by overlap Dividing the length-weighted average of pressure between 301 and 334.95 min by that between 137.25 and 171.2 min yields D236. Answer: 1.18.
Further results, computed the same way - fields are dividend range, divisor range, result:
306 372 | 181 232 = 1.23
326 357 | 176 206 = 1.29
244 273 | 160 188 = 0.97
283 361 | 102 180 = 1.10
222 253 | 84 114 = 0.89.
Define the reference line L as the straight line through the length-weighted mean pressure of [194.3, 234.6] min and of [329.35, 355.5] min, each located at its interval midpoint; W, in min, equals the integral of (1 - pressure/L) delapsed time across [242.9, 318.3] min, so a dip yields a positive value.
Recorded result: 7.0 min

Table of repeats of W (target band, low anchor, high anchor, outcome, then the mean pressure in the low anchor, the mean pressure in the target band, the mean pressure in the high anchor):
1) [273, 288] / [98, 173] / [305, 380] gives 1.9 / 284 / 275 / 326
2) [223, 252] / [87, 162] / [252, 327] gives 2.0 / 288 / 266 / 286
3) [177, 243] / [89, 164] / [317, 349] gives 8.6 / 287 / 267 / 335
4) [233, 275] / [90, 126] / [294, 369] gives 7.0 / 298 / 260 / 319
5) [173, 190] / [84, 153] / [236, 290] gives 1.1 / 289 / 260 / 263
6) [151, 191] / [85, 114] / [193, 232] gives 2.1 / 300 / 267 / 272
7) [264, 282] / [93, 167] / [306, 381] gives 2.8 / 286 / 265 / 327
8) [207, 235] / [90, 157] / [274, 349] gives 2.1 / 288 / 276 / 309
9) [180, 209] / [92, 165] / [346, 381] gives 3.8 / 286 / 258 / 325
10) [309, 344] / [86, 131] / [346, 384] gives -1.0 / 295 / 331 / 327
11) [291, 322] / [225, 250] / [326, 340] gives 1.9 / 266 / 302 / 343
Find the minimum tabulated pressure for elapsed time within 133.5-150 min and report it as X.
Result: 264.7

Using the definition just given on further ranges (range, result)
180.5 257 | 229.5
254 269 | 244.5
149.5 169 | 255.5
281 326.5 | 268.5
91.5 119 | 282.7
